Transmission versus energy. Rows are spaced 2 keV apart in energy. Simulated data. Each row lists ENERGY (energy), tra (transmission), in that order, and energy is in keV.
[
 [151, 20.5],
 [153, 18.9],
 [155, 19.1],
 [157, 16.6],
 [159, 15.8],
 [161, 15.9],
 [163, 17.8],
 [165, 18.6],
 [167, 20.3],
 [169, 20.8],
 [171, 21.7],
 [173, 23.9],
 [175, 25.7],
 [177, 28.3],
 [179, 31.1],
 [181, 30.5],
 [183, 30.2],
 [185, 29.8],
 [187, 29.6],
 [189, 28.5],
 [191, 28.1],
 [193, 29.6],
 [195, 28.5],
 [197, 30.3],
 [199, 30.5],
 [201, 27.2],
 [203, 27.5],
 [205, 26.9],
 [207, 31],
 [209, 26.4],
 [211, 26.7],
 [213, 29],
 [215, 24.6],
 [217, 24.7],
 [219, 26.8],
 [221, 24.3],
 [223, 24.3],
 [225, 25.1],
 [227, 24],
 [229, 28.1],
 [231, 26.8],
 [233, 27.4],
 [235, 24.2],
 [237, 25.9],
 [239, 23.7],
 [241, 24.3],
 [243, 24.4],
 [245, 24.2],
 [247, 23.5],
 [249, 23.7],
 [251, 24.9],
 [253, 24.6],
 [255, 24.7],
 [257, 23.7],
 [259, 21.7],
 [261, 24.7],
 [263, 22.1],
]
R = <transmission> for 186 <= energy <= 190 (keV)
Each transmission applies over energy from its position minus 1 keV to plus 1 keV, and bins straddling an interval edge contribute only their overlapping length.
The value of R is 29.1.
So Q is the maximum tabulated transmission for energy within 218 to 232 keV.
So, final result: 28.1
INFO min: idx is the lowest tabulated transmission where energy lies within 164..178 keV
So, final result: 18.6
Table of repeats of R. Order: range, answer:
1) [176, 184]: 30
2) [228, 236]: 26.6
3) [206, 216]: 27.5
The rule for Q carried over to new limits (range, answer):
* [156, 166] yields 18.6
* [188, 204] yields 30.5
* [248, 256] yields 24.9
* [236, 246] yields 25.9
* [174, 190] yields 31.1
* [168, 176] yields 25.7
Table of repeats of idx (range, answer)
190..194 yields 28.1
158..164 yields 15.8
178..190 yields 28.5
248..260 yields 21.7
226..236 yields 24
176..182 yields 28.3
